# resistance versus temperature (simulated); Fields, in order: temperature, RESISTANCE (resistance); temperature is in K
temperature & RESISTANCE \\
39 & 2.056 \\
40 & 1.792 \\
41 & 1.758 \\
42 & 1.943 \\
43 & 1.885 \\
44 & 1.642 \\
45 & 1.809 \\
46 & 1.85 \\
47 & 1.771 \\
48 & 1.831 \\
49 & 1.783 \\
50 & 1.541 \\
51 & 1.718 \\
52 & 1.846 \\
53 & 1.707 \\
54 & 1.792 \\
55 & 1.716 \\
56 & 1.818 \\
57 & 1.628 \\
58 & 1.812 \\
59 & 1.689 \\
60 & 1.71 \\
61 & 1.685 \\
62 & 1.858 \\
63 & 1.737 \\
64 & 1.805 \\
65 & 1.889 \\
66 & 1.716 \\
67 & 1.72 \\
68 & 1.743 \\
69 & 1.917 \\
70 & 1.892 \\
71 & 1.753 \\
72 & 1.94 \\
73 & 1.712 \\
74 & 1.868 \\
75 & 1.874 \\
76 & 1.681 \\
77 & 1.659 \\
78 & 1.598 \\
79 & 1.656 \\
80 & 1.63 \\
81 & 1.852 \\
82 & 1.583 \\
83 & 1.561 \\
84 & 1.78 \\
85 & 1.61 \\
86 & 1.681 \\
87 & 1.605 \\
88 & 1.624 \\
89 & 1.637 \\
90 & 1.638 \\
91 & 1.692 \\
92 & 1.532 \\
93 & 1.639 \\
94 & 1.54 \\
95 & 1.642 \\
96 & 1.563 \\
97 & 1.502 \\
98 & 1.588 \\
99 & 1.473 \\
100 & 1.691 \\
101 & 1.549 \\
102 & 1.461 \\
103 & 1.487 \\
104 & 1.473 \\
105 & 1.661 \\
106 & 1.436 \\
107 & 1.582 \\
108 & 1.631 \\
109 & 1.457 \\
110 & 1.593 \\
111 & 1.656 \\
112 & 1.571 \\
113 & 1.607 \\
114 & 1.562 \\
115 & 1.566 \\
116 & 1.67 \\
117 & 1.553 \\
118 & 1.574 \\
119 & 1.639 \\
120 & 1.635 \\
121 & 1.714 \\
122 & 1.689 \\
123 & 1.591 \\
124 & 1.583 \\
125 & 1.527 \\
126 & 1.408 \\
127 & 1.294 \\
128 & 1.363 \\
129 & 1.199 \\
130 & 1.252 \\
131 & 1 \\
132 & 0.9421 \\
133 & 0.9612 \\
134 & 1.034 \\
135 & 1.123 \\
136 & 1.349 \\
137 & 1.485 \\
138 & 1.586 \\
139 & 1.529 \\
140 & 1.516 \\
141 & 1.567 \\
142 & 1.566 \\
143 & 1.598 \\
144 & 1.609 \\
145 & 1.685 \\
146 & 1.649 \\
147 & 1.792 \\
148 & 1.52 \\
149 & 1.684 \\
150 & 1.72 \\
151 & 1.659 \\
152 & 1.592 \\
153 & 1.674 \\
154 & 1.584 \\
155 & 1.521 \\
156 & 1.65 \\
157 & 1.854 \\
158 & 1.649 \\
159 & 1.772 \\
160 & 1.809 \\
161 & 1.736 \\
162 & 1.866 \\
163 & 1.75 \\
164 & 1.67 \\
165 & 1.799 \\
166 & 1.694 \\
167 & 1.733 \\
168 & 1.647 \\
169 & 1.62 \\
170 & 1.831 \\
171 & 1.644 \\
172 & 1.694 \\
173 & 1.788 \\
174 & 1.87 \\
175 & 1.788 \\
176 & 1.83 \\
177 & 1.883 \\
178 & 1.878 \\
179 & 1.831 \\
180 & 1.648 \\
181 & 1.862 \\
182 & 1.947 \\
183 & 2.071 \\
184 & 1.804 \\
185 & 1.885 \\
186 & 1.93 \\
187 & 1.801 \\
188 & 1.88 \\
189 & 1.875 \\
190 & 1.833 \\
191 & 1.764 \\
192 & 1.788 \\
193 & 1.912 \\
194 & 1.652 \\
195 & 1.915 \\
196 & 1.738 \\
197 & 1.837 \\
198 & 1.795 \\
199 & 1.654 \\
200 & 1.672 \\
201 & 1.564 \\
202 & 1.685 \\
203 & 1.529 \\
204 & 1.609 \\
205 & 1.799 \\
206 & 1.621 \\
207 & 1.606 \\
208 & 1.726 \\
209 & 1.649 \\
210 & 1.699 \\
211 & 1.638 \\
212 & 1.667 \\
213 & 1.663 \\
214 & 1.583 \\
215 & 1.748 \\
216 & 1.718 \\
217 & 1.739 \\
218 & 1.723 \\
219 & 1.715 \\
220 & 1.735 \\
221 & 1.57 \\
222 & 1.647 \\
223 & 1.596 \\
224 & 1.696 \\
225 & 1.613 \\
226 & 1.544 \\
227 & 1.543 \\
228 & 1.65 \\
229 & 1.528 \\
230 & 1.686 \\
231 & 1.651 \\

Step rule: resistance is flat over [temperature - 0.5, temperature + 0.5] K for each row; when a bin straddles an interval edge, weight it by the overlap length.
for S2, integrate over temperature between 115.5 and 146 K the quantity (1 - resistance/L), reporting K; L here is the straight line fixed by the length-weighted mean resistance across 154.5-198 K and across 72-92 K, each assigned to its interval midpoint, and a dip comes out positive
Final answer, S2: 5.1 K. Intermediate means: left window 1.68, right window 1.79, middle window 1.44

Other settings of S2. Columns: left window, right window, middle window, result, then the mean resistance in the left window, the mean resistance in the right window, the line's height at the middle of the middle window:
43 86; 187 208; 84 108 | 2.22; 1.75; 1.74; 1.75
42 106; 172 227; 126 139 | 3.66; 1.7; 1.74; 1.72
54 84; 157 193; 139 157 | 1.61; 1.75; 1.8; 1.79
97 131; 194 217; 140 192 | -3.97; 1.53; 1.69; 1.62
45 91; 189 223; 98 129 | 3.13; 1.74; 1.7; 1.73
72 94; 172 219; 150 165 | 0.26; 1.68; 1.76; 1.73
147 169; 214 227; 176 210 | -2.03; 1.69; 1.66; 1.68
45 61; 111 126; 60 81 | -0.72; 1.75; 1.6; 1.71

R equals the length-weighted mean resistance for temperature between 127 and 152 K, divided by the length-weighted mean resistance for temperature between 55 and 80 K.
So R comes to 0.81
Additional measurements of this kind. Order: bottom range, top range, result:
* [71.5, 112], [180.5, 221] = 1.08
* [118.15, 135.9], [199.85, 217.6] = 1.23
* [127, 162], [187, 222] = 1.14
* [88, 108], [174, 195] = 1.17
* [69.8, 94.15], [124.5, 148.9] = 0.83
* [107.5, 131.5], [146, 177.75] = 1.14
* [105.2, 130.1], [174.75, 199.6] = 1.19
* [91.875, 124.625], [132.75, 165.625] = 1.01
